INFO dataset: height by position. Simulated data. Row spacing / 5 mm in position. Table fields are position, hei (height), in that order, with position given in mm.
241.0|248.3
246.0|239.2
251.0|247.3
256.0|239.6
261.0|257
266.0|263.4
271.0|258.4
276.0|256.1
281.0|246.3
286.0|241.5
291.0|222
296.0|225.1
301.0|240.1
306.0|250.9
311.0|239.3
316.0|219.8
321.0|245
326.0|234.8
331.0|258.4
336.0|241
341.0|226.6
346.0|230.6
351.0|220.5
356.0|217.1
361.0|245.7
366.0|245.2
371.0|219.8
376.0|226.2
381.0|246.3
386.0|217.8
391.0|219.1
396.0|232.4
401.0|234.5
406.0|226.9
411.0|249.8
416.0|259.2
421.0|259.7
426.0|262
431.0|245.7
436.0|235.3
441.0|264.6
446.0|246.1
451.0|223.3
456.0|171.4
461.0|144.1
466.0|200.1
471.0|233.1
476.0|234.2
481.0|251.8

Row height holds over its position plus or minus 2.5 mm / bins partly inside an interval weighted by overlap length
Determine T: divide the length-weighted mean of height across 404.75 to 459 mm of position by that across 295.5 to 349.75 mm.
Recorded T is 1.01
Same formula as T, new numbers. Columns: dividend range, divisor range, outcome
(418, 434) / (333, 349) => 1.09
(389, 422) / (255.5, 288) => 0.95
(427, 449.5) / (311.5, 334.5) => 1.03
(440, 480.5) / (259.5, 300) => 0.87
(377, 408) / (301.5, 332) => 0.95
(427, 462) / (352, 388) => 0.97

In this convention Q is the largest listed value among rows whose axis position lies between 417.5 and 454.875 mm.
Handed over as 264.6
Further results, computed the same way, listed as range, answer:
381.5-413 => 249.8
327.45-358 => 258.4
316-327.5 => 245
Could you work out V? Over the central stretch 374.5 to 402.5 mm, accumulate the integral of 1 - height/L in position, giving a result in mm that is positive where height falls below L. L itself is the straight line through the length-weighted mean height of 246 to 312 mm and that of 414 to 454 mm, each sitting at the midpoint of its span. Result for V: 2.0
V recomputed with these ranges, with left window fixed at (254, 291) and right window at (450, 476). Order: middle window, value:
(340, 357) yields 0.34 mm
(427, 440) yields -2.60 mm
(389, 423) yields -4.47 mm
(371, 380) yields -0.27 mm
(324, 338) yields -0.70 mm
